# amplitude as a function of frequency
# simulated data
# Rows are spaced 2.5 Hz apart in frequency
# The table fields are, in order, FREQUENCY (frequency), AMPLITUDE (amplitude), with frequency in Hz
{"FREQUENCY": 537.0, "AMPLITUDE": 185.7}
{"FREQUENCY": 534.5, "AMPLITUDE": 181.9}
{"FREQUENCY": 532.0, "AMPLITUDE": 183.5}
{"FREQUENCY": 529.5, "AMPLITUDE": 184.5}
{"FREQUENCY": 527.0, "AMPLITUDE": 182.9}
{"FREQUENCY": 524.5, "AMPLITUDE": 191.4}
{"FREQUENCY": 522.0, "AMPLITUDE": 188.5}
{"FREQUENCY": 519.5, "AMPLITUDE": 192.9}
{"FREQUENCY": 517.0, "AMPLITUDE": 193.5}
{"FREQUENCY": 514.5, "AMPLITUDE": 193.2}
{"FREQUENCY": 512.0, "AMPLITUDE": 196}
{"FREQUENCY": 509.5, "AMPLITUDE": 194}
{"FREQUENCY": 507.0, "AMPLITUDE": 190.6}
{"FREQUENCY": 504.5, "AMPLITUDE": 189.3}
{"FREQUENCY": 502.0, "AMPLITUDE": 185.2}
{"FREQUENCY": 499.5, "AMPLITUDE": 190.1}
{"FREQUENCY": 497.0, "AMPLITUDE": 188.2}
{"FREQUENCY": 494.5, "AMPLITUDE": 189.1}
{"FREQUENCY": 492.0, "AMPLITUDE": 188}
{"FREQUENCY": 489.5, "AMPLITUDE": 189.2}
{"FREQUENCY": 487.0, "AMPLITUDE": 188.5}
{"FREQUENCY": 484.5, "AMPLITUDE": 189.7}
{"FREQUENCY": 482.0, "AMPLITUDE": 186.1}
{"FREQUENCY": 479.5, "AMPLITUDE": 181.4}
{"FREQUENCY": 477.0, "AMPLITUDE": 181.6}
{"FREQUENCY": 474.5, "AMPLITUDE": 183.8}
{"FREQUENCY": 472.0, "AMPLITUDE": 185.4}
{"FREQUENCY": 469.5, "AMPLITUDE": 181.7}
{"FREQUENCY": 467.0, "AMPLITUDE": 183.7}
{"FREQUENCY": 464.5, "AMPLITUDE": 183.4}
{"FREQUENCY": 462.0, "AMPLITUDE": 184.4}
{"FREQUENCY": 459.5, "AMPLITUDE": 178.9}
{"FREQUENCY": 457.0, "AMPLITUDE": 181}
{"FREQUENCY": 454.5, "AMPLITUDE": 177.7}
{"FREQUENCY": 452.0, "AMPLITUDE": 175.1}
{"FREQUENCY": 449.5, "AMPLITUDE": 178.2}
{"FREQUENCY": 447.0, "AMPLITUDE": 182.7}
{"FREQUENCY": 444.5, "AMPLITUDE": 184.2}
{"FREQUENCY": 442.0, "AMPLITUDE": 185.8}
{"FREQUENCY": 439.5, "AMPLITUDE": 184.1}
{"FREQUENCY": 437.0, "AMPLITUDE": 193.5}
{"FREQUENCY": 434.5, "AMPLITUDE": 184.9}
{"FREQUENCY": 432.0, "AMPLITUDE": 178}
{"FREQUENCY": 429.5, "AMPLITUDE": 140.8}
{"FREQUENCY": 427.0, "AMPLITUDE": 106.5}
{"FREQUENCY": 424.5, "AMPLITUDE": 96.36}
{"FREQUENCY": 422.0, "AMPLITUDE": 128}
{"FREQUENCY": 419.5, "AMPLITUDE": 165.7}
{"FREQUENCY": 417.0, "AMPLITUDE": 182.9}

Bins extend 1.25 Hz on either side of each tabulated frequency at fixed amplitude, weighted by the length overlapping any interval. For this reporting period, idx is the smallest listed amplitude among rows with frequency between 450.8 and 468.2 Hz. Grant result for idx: 175.1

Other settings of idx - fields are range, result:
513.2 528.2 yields 182.9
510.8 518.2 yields 193.2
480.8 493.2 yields 186.1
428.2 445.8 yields 140.8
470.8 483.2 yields 181.4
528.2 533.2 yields 183.5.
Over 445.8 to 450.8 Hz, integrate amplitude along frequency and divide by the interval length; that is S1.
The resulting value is 180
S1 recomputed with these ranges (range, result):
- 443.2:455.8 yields 180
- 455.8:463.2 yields 181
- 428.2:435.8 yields 168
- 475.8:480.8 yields 182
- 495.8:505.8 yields 188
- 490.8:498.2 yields 188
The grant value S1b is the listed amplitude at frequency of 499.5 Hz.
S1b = 190.1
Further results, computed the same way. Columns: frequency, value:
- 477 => 181.6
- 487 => 188.5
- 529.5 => 184.5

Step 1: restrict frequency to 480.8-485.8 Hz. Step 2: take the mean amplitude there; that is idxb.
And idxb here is 188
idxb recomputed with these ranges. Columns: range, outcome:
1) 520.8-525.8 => 190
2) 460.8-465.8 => 184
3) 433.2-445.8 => 186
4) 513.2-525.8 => 192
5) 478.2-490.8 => 187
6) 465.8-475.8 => 184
